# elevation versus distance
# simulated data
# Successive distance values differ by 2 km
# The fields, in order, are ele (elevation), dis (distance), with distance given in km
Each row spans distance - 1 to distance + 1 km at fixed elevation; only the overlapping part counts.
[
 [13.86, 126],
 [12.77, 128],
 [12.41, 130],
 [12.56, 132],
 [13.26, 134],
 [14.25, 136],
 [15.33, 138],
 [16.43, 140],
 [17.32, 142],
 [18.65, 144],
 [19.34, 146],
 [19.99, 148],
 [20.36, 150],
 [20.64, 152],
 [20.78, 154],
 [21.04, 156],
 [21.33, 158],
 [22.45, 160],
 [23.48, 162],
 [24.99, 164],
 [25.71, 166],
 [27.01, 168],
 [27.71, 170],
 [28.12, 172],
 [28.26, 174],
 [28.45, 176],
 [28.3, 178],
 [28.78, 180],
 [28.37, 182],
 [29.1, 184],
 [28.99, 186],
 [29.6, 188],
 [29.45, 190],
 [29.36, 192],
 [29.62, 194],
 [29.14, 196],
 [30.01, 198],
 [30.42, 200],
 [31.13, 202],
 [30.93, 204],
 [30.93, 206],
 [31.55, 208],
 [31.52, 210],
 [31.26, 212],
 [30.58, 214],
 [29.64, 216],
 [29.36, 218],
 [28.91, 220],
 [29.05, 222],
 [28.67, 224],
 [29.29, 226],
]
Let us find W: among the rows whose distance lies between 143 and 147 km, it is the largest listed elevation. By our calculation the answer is 19.34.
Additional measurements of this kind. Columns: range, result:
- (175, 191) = 29.6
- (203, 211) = 31.55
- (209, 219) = 31.52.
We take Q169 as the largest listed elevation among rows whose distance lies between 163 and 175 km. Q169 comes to 28.26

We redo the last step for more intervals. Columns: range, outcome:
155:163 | 23.48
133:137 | 14.25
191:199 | 30.01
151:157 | 21.04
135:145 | 18.65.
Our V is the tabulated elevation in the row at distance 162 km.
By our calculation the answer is 23.48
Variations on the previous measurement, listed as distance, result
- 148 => 19.99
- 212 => 31.26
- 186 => 28.99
